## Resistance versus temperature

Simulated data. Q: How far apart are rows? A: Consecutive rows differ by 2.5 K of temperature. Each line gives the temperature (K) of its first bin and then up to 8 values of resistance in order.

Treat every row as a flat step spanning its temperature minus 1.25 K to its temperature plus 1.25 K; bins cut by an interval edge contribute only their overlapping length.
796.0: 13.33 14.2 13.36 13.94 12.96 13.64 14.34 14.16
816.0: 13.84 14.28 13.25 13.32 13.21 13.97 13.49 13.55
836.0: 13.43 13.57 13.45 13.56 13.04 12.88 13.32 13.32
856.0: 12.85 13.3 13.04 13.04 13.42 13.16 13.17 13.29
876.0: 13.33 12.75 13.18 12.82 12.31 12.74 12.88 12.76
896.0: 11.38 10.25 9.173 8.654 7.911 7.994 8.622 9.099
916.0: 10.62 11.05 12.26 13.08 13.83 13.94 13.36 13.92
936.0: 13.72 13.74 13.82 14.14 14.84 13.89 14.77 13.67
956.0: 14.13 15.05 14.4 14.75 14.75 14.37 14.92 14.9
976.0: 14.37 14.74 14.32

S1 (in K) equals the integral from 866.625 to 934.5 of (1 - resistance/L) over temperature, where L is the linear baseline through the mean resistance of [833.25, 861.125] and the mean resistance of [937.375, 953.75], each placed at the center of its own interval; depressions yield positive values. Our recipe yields 9.8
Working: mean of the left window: 13.3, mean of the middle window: 11.8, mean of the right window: 14.2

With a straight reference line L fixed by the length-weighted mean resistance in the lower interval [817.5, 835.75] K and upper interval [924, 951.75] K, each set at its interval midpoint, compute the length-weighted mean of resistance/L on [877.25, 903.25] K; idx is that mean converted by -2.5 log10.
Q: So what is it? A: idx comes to 0.16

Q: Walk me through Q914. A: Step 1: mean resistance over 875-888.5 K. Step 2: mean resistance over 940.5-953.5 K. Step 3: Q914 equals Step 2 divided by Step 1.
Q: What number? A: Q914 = 1.11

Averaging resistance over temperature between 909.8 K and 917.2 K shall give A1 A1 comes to 9.44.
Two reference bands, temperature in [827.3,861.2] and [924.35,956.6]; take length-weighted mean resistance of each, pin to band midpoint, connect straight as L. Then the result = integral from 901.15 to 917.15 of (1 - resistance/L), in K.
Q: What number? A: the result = 5.74 K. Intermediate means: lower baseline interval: 13.3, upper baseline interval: 14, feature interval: 8.83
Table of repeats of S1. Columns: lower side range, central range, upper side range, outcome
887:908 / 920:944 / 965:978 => -2.04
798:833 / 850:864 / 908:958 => 0.25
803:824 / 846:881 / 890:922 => -3.97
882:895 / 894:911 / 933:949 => 4.81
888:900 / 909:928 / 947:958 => 2.49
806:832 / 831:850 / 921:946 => 0.49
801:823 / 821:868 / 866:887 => 0.28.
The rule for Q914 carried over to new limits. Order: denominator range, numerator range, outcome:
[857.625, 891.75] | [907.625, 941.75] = 0.93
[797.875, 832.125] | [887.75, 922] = 0.75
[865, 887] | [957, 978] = 1.13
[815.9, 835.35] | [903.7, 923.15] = 0.72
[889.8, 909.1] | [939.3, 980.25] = 1.42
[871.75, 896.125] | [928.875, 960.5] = 1.10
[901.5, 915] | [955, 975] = 1.72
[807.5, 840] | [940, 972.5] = 1.05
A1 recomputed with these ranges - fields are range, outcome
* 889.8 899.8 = 11.8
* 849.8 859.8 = 13.2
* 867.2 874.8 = 13.2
